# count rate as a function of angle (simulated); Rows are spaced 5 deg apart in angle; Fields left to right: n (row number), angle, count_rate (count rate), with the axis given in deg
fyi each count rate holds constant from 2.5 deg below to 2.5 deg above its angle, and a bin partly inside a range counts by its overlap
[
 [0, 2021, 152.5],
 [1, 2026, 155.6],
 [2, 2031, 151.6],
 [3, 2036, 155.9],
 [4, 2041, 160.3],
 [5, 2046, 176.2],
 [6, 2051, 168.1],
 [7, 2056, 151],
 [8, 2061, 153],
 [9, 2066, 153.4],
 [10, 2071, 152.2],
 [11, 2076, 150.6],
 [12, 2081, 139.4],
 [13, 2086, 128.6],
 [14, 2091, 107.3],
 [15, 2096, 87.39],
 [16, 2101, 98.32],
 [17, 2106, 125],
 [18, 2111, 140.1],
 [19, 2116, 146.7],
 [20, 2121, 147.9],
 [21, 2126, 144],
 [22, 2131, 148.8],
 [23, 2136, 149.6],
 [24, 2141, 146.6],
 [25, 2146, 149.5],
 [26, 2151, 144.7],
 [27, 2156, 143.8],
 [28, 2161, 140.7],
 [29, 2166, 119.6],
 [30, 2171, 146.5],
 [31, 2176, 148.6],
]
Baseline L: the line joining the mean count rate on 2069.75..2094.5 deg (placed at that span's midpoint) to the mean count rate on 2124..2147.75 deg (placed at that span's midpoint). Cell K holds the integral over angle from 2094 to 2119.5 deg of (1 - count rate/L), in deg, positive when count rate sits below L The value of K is 3.4 deg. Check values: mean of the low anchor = 133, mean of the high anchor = 148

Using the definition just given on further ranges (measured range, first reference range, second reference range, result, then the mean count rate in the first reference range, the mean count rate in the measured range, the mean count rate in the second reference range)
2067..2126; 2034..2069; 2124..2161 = 8.6 deg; 160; 131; 146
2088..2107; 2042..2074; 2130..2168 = 6.1 deg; 159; 104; 143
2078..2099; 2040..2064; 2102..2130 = 4.6 deg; 162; 116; 139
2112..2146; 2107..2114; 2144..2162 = -1.6 deg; 137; 147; 145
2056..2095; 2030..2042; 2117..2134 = 3.3 deg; 156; 139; 147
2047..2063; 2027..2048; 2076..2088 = -0.8 deg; 160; 159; 138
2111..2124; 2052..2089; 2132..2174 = -0.1 deg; 147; 146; 143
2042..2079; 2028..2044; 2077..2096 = -4.7 deg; 157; 158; 122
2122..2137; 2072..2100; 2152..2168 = -1.9 deg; 123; 147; 136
